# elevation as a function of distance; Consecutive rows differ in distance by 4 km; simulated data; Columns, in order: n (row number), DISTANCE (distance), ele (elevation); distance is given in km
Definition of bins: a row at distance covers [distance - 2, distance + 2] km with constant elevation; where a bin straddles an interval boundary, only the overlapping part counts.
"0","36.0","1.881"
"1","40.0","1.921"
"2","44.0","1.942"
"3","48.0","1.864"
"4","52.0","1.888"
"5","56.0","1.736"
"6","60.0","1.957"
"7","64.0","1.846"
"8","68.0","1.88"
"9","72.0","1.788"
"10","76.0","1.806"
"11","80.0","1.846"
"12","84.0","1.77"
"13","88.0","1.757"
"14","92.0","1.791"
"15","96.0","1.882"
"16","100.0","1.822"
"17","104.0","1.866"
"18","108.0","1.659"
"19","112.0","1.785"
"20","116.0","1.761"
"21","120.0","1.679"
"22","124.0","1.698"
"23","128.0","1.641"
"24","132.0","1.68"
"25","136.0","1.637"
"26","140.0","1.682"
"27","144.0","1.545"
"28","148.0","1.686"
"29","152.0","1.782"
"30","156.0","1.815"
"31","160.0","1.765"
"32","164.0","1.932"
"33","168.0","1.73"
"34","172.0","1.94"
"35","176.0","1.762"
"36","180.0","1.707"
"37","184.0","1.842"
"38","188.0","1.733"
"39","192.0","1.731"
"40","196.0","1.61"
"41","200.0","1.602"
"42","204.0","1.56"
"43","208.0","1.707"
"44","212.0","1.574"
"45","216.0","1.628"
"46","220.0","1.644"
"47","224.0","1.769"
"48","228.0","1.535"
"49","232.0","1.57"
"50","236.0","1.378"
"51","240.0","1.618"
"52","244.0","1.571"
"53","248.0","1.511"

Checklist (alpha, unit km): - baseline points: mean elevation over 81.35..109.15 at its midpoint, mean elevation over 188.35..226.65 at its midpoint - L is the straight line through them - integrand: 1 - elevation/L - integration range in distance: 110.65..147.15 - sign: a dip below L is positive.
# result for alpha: 1.59 km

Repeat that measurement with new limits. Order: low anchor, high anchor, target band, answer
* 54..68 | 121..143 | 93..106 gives -0.8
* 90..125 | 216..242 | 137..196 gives -2.5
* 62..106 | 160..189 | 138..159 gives 1.2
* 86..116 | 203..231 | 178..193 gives -0.7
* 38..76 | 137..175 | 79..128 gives 1.3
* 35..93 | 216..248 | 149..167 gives -1.2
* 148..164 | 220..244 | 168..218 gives -0.3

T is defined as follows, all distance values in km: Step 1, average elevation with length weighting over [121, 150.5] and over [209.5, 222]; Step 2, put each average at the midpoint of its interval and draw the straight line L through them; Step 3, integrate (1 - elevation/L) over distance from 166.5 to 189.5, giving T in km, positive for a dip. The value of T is -2.13 km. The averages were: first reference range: 1.66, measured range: 1.79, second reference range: 1.62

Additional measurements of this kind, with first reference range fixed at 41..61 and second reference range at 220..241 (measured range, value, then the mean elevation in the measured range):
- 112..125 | 0.3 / 1.72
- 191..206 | 0.1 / 1.62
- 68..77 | 0.1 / 1.81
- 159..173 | -1.3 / 1.84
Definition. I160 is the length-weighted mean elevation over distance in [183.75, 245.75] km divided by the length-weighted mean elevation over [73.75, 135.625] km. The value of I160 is 0.9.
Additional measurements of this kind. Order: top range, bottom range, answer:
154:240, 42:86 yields 0.91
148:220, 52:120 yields 0.96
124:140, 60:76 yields 0.90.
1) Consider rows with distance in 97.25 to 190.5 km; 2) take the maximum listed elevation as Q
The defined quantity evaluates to 1.94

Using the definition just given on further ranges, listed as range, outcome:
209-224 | 1.769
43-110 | 1.957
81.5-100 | 1.882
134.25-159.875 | 1.815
